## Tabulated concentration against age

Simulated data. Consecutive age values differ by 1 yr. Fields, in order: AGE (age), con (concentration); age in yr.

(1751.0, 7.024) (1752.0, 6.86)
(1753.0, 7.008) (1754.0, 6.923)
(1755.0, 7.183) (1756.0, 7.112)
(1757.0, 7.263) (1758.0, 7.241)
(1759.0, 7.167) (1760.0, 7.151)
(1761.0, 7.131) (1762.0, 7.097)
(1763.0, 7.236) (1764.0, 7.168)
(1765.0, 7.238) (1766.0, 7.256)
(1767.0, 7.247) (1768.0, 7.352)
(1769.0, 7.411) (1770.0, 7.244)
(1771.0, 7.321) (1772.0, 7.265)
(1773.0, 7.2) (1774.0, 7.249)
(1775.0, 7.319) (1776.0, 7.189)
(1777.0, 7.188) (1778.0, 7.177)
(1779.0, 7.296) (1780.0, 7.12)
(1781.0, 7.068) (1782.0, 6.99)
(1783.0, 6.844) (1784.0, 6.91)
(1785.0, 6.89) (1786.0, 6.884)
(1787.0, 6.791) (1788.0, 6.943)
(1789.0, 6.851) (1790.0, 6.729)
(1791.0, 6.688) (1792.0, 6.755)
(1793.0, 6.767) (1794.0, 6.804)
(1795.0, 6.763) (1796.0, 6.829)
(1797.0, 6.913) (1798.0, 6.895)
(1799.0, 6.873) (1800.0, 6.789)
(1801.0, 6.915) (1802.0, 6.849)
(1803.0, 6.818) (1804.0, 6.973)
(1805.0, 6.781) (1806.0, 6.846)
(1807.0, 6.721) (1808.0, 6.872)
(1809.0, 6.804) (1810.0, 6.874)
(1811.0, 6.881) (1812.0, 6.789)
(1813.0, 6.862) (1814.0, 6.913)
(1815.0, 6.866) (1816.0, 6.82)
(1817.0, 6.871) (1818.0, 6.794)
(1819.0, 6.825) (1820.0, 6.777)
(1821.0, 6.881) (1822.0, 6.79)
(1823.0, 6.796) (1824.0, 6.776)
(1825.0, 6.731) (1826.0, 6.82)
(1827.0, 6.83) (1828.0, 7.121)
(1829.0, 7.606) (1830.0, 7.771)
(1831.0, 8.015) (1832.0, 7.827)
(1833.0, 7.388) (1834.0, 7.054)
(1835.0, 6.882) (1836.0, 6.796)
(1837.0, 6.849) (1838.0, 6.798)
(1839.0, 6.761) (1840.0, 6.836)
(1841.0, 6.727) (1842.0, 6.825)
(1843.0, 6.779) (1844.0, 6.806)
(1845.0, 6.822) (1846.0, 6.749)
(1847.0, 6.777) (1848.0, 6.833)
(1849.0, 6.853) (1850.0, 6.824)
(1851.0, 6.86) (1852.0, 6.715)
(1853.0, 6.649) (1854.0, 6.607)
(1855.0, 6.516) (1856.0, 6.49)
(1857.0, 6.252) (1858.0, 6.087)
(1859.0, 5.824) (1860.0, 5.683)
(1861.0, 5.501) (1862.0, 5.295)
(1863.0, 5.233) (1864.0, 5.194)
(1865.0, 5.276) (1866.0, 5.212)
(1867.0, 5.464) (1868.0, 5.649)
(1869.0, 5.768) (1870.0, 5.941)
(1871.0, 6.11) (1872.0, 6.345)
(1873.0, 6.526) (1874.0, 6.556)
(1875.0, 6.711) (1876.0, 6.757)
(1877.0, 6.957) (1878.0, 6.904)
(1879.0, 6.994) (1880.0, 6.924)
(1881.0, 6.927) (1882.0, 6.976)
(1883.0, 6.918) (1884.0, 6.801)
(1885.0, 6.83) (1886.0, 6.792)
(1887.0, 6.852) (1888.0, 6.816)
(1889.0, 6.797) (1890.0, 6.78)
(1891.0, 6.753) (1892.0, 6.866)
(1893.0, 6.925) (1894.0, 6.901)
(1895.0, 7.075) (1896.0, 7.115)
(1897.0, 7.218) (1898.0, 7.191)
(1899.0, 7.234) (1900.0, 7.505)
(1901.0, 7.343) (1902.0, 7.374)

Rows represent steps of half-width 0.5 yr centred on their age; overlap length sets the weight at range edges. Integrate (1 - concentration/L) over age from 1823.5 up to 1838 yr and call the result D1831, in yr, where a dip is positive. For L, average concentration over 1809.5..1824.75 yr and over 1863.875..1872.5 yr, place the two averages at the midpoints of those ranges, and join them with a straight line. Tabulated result -1.4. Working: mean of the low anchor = 6.83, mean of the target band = 7.16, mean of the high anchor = 5.68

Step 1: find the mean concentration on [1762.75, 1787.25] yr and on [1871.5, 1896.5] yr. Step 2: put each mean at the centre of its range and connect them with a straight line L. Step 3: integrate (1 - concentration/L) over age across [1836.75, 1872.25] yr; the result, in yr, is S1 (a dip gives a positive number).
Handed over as 3.3 yr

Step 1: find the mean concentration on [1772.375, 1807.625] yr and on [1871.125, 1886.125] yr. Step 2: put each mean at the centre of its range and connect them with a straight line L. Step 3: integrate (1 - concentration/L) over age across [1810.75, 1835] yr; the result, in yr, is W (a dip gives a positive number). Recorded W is -0.6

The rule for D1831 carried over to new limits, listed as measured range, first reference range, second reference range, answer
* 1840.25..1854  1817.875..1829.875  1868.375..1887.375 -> 0.1 yr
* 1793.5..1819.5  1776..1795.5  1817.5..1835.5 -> 0.6 yr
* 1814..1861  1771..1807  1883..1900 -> 0.9 yr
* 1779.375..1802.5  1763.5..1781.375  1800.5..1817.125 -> 0.6 yr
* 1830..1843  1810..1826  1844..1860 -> -0.8 yr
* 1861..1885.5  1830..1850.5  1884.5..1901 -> 2.6 yr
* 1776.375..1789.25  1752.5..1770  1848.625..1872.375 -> -0.1 yr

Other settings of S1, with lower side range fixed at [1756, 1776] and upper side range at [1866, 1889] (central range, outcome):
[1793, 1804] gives 0.3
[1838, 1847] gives 0.0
